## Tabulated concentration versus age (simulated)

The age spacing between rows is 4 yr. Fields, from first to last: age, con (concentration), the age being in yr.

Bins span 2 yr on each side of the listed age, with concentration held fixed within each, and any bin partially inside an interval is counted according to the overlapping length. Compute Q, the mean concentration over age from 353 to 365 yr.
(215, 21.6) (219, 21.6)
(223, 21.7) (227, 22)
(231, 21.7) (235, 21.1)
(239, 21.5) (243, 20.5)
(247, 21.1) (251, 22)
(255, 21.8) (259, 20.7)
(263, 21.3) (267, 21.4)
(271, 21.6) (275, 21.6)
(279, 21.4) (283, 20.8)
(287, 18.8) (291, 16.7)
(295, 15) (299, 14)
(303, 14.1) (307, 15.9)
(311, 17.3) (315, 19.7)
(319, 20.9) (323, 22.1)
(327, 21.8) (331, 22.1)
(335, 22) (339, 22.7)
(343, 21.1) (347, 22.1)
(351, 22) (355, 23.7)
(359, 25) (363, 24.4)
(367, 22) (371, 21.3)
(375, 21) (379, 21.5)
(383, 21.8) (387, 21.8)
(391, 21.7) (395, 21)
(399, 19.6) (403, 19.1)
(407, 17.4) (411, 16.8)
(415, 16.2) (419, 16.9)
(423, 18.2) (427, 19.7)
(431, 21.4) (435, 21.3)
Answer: 24.4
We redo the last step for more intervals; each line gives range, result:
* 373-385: 21.4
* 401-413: 17.8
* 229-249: 21.2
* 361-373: 22.6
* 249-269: 21.4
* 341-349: 21.6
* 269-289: 20.8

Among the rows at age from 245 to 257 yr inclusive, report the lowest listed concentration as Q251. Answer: 21.1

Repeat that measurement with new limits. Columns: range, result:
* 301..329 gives 14.1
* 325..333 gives 21.8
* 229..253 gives 20.5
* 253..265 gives 20.7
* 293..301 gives 14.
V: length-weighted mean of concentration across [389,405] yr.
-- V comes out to 20.4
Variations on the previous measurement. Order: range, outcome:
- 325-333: 22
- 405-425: 17.1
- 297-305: 14.1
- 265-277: 21.5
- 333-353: 22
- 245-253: 21.6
